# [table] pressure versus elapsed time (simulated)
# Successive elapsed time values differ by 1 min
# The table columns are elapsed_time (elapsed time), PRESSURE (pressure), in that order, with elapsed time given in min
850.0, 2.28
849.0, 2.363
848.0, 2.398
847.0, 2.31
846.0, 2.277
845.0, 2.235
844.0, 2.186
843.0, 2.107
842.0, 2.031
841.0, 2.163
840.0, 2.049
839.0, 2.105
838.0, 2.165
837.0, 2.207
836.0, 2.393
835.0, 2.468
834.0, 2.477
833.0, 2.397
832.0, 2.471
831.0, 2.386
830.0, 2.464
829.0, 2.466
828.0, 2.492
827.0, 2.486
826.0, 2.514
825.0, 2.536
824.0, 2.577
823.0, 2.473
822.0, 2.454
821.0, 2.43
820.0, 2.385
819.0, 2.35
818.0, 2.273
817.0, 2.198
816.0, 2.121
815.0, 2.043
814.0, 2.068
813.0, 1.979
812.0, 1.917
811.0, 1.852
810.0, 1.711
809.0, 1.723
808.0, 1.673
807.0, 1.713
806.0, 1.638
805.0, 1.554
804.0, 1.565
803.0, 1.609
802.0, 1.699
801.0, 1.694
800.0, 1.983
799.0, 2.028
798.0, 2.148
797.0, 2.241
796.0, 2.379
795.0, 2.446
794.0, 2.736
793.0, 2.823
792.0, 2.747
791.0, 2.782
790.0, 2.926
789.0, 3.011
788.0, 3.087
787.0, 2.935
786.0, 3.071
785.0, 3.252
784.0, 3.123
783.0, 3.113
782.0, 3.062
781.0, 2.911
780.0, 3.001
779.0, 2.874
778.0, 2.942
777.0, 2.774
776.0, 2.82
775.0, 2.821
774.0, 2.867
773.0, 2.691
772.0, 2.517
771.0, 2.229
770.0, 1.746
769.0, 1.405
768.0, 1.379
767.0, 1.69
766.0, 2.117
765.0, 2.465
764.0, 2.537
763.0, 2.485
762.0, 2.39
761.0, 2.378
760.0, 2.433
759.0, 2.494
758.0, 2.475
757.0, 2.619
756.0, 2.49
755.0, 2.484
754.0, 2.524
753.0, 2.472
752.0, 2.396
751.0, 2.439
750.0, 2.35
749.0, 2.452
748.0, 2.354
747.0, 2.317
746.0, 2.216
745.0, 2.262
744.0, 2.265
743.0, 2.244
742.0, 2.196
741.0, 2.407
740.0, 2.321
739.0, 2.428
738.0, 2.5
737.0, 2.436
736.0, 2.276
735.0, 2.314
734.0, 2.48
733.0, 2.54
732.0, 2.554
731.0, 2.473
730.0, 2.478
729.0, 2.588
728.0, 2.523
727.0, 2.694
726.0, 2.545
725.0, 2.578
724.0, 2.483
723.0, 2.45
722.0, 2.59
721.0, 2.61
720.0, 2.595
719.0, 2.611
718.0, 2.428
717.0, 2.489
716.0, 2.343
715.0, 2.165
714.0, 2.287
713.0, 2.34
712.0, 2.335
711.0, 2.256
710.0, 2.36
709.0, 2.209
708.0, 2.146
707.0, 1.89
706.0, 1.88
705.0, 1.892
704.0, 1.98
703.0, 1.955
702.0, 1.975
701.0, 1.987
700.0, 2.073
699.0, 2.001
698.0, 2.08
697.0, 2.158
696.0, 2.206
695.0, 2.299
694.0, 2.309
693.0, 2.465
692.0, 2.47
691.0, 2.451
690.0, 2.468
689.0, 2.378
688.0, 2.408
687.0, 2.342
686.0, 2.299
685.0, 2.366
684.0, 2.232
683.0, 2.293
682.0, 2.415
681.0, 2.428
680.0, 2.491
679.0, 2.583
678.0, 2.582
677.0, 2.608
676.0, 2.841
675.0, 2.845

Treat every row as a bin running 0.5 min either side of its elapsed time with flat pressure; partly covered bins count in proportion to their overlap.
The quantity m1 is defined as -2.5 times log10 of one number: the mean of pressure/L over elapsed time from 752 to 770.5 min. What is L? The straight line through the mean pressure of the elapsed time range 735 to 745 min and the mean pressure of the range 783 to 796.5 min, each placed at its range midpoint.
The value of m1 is 0.14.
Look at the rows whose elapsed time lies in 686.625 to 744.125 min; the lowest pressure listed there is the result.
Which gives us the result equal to 1.88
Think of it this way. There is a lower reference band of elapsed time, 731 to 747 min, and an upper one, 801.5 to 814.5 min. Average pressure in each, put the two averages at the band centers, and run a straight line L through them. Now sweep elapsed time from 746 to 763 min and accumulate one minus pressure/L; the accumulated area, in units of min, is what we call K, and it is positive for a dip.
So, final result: -1.6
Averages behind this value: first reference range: 2.36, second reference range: 1.75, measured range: 2.44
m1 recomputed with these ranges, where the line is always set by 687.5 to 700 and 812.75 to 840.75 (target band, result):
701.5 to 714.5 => 0.09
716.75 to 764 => -0.06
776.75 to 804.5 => -0.12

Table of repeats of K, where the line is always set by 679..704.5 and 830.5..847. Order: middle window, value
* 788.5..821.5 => 1.8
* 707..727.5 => -1.3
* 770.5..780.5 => -2.2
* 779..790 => -3.8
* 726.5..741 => -1.3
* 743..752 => -0.3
